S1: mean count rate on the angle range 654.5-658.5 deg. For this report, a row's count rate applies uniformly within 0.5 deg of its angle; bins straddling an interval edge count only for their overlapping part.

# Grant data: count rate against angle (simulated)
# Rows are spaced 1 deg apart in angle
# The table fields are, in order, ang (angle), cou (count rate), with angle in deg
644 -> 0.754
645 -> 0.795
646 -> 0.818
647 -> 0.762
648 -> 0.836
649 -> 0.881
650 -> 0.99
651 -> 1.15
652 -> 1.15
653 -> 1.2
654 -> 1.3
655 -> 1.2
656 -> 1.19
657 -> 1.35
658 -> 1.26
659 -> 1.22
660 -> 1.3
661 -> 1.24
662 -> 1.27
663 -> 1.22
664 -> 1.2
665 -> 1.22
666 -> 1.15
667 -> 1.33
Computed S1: 1.25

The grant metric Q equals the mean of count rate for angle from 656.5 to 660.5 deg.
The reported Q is 1.28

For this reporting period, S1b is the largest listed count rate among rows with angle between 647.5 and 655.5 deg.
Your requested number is 1.3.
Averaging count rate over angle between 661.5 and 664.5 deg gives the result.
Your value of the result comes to 1.23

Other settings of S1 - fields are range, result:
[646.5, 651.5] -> 0.924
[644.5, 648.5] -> 0.803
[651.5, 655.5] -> 1.21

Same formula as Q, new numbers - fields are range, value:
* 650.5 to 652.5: 1.15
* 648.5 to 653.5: 1.07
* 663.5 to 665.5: 1.21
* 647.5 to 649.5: 0.859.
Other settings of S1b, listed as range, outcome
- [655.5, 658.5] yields 1.35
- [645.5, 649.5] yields 0.881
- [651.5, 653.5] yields 1.2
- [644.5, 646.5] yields 0.818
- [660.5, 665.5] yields 1.27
